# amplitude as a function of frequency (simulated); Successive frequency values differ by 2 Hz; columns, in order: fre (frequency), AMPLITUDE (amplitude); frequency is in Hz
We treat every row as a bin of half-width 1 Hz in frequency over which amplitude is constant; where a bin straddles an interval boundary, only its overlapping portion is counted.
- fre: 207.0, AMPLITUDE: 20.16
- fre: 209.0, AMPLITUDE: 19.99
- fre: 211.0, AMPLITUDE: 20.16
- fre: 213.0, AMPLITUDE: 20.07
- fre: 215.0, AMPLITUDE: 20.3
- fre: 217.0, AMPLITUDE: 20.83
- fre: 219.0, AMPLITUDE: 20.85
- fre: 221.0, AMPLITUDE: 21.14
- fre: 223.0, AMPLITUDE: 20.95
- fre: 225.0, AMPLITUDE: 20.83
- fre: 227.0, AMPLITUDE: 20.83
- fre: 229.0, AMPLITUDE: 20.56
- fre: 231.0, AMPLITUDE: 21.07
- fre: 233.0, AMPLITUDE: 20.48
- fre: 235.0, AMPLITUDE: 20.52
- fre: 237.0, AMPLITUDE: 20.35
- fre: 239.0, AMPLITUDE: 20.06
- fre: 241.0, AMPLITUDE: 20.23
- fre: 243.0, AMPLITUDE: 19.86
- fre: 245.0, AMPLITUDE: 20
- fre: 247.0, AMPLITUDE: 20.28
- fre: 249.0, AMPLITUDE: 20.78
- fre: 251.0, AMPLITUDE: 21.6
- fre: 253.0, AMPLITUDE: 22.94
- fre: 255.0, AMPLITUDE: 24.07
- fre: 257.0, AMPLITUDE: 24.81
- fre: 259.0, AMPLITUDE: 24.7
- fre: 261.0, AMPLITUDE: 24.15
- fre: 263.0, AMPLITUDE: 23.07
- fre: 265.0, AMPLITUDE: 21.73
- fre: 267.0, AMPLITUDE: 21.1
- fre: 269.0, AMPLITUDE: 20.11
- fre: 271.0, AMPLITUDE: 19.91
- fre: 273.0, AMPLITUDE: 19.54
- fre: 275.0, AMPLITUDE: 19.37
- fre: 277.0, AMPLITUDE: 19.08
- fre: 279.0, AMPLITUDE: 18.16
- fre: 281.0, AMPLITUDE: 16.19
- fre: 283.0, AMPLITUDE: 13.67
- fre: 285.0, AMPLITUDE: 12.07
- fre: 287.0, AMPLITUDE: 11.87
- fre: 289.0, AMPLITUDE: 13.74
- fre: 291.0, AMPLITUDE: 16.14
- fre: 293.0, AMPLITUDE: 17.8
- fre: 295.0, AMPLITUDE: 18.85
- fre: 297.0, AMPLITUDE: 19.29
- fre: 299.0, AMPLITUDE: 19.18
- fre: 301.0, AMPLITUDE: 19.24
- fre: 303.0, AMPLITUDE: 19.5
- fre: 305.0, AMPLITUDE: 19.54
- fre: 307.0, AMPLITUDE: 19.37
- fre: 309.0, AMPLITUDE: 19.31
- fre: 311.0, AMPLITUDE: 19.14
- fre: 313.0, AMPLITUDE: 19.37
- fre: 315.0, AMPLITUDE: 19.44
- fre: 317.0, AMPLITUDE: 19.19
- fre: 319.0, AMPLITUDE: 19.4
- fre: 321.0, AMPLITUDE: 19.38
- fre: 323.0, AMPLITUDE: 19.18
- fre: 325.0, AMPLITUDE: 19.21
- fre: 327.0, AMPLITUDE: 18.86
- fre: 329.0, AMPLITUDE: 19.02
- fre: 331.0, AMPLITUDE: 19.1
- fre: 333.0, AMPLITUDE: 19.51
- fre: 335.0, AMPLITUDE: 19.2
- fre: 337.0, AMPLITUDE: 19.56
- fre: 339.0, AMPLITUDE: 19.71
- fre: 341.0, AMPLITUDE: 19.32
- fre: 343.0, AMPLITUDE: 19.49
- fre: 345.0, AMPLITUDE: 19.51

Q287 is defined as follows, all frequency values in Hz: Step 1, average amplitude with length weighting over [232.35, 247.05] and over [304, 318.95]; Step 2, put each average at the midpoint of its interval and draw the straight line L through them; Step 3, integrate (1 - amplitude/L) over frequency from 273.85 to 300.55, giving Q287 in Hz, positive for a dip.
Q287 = 4.1 Hz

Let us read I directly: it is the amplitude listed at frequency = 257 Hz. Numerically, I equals 24.81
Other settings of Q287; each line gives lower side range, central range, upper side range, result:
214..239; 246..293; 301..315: 1.3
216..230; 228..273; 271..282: -4.0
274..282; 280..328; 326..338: 2.1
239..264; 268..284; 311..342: 2.2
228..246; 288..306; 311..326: 1.3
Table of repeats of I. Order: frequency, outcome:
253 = 22.94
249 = 20.78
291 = 16.14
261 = 24.15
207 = 20.16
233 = 20.48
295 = 18.85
